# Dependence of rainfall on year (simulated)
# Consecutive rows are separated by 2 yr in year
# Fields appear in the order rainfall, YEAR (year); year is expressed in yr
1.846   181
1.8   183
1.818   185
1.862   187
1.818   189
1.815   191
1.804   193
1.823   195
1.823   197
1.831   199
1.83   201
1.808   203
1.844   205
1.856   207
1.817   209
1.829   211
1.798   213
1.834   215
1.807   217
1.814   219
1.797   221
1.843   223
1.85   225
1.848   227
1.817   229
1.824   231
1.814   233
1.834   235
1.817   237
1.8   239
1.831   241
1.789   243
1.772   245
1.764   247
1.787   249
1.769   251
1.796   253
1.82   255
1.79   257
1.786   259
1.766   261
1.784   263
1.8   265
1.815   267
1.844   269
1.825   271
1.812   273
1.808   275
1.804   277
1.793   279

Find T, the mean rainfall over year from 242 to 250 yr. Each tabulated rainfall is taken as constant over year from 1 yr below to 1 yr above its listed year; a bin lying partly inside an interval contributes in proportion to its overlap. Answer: 1.78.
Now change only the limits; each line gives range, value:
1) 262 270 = 1.81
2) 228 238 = 1.82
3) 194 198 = 1.82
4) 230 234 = 1.82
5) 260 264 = 1.77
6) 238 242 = 1.82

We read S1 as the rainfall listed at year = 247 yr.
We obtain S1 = 1.764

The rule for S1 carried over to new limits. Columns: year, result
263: 1.784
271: 1.825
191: 1.815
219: 1.814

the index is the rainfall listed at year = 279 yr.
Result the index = 1.793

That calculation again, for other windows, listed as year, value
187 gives 1.862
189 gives 1.818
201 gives 1.83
